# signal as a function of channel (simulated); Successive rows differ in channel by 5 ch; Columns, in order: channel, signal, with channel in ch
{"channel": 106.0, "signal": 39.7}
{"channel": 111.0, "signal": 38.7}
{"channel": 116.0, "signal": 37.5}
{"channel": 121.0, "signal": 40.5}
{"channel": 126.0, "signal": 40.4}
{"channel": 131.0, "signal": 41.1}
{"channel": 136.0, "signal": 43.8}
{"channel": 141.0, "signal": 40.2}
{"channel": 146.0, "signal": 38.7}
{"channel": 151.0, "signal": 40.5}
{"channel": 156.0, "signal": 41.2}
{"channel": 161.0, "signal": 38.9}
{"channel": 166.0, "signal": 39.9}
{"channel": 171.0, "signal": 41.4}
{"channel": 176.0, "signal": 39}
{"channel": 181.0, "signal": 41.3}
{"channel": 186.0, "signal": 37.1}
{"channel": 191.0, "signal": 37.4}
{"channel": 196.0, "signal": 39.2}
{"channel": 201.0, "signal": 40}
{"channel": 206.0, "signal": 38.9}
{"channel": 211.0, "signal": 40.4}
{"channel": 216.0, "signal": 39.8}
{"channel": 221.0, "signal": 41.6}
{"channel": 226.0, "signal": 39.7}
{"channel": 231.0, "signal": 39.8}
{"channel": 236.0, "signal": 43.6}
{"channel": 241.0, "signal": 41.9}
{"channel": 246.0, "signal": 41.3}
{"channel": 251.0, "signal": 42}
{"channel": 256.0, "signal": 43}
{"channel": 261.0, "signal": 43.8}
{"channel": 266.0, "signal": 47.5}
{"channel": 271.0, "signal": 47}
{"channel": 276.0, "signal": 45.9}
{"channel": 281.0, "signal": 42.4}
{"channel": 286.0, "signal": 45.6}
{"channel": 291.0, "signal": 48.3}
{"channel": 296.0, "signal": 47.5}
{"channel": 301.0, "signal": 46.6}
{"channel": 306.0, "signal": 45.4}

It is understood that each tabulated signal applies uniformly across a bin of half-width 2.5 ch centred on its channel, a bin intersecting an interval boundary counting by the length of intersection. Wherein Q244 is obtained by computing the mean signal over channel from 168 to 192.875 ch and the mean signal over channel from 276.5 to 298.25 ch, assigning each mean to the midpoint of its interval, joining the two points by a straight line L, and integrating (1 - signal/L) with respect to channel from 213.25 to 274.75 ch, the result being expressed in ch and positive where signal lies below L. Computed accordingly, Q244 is 0.9 ch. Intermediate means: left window 39.3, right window 45.9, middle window 42.6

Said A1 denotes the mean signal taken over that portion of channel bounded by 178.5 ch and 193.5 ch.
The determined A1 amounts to 38.6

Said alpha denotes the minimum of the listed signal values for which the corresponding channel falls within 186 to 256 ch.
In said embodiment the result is 37.1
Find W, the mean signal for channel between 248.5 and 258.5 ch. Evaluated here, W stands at 42.5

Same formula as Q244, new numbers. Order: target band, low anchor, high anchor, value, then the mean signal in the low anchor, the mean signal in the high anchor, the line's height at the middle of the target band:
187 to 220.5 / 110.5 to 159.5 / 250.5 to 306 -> 2.7 ch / 40.3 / 45.5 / 42.8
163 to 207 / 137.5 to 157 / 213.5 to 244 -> 1.4 ch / 40.3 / 41.1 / 40.6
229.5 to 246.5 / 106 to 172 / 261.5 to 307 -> 0.9 ch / 40.2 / 46.2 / 44.3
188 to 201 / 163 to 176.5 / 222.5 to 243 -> 0.7 ch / 40.2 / 41.3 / 40.6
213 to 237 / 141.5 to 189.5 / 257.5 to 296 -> 1.3 ch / 39.7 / 45.8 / 43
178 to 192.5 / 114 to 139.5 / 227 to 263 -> 0.9 ch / 40.7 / 42.1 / 41.4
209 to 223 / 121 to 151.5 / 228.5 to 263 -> 0.4 ch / 40.8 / 42.2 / 41.8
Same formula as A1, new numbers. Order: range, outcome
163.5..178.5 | 40.1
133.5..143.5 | 42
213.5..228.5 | 40.4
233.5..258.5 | 42.4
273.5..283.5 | 44.1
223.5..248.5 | 41.3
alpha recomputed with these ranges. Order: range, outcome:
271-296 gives 42.4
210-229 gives 39.7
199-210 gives 38.9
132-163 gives 38.7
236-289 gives 41.3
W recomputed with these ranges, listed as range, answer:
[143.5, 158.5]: 40.1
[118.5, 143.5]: 41.2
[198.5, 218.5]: 39.8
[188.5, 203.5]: 38.9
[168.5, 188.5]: 39.7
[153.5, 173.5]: 40.4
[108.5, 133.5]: 39.6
